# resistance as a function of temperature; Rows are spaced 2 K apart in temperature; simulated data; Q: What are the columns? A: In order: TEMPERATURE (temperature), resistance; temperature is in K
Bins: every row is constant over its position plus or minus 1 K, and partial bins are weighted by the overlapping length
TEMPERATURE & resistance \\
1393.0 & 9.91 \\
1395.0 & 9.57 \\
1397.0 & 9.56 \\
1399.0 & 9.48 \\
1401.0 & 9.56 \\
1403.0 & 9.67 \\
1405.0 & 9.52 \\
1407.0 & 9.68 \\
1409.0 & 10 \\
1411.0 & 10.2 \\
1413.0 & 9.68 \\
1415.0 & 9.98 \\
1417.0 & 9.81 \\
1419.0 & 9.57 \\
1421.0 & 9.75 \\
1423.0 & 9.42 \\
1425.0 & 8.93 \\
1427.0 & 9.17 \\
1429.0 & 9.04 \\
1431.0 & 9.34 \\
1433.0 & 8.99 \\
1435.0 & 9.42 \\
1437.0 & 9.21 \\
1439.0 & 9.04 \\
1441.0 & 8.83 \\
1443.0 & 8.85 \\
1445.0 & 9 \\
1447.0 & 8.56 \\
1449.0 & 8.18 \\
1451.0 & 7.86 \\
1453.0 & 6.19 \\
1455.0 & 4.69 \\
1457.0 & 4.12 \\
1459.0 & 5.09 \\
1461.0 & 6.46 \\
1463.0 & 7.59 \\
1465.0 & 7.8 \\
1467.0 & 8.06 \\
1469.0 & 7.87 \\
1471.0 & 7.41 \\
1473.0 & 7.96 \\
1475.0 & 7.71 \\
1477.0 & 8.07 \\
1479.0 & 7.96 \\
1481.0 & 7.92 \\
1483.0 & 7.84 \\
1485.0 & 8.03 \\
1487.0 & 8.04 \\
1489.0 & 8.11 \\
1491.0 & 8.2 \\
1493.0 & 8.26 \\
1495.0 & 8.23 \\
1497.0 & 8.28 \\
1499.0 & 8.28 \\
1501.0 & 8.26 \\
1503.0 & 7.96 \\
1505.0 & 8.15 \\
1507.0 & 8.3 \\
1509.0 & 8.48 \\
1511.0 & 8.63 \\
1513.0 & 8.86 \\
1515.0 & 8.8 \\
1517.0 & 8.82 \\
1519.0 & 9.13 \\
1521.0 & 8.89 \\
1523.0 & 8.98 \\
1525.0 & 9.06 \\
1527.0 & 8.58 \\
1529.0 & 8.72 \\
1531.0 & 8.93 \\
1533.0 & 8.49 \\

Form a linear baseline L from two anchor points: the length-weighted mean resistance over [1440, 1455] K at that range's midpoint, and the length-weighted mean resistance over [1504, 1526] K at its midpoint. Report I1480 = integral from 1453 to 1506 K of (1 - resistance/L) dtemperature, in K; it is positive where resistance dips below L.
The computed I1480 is 5.2 K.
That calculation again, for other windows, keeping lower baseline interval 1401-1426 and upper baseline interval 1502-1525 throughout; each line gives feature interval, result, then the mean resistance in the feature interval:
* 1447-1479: 7.27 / 7.08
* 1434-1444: 0.37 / 9.07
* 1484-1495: 0.94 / 8.14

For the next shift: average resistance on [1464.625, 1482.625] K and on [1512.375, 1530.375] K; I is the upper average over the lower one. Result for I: 1.13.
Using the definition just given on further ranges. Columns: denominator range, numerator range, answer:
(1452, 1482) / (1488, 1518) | 1.20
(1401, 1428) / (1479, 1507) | 0.84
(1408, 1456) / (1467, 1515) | 0.91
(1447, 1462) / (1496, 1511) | 1.32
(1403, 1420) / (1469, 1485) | 0.80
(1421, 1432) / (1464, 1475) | 0.85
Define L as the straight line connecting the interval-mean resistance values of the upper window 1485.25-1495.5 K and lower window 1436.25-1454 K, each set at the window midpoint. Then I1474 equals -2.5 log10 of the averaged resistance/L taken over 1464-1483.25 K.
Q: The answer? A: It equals 0.05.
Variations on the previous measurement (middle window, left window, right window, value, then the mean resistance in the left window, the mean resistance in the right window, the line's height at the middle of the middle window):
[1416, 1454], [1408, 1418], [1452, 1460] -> -0.216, 9.93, 5.02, 7.42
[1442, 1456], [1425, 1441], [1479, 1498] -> 0.162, 9.14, 8.09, 8.84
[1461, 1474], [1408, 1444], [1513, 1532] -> 0.193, 9.4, 8.88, 9.18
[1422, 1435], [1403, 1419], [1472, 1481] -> 0.016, 9.81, 7.92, 9.31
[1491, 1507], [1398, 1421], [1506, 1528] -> 0.092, 9.74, 8.78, 8.94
